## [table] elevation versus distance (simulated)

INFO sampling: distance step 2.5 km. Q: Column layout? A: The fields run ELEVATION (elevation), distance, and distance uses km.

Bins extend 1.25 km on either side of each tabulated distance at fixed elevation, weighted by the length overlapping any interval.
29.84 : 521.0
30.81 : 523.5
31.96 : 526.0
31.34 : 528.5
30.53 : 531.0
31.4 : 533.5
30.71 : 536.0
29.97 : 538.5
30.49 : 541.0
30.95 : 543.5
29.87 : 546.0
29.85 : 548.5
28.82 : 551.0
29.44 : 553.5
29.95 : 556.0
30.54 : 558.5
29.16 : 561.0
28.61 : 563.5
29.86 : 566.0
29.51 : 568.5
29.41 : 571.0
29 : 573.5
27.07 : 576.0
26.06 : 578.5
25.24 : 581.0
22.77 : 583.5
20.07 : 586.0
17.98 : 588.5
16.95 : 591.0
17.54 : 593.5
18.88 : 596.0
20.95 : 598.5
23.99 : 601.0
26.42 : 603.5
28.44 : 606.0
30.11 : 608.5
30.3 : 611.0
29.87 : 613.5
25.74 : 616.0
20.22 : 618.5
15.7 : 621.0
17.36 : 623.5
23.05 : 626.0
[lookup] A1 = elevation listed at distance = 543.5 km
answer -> 30.95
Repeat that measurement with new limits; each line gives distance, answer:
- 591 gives 16.95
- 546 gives 29.87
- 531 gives 30.53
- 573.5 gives 29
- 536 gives 30.71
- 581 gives 25.24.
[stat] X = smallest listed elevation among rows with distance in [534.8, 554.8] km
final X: 28.82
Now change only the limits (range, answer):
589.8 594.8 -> 16.95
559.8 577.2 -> 27.07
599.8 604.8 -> 23.99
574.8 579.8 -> 26.06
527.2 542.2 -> 29.97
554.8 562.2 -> 29.16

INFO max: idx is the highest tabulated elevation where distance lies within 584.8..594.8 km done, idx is 20.07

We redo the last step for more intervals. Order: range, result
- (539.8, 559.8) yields 30.95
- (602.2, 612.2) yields 30.3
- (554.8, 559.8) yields 30.54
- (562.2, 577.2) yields 29.86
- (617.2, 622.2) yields 20.22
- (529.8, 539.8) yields 31.4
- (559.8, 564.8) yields 29.16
